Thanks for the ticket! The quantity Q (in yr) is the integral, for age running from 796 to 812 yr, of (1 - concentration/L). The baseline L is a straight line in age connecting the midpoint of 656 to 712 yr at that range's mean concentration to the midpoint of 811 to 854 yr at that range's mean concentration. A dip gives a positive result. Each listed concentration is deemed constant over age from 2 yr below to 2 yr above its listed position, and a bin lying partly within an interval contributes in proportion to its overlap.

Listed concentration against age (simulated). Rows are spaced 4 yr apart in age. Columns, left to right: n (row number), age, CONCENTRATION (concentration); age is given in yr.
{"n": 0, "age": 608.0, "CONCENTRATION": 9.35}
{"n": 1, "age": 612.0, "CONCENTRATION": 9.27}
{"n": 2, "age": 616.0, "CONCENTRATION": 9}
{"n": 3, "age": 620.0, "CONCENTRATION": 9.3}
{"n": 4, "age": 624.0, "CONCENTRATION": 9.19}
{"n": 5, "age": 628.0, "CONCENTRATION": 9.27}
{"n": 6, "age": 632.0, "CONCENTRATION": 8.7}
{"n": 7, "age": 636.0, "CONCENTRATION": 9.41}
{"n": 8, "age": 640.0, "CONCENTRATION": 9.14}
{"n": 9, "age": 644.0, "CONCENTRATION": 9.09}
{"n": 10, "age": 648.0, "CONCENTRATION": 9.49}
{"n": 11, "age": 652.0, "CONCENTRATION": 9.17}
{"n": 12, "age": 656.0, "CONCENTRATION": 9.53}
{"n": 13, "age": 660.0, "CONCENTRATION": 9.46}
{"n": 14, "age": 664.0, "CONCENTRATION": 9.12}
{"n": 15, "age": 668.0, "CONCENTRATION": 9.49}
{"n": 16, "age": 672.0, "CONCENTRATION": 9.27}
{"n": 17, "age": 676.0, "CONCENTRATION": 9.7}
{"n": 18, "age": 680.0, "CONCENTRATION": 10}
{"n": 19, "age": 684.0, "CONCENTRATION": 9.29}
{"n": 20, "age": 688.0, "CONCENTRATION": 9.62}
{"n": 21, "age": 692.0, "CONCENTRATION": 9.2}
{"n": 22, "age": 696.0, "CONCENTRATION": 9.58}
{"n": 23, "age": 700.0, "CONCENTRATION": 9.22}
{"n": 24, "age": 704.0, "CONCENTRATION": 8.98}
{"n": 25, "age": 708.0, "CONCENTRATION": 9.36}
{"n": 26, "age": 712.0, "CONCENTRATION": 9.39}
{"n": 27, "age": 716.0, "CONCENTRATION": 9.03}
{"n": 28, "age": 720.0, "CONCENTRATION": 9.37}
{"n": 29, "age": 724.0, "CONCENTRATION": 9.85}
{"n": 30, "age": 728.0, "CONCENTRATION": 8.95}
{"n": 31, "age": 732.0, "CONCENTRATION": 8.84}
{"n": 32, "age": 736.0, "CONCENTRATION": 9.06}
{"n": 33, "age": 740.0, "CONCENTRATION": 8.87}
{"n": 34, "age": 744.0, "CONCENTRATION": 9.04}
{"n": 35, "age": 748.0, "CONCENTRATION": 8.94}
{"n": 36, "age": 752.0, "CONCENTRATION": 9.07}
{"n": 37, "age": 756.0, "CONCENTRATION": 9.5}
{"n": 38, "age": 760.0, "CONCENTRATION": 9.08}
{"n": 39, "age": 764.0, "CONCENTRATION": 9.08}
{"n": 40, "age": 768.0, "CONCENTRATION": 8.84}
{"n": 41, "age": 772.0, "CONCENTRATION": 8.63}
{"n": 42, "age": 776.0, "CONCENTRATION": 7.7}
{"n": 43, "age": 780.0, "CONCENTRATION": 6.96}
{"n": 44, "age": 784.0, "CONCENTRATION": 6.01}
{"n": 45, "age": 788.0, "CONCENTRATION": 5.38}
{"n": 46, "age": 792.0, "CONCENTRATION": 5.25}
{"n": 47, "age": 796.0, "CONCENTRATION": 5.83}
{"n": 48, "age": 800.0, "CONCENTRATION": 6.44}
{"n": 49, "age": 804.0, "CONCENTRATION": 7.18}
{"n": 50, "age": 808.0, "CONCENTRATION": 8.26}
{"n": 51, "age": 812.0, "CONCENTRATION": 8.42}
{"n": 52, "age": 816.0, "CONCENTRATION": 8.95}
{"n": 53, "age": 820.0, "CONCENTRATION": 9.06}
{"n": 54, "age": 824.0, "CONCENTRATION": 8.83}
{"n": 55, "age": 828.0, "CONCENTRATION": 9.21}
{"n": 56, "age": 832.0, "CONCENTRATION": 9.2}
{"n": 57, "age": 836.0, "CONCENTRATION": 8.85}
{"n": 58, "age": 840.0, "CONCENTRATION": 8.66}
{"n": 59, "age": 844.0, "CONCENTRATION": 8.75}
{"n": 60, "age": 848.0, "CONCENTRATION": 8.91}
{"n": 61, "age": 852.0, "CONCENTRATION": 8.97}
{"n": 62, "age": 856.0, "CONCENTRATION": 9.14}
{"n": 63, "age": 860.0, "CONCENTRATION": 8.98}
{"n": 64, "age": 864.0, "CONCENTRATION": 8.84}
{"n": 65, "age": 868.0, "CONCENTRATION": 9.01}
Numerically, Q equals 3.11 yr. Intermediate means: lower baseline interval 9.41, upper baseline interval 8.9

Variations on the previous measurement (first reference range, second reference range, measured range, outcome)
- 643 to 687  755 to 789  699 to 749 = -3.16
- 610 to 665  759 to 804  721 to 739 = -2.89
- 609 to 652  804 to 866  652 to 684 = -1.25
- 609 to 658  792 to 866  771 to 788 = 3.12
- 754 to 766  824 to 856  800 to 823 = 2.07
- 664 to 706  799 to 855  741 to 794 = 5.79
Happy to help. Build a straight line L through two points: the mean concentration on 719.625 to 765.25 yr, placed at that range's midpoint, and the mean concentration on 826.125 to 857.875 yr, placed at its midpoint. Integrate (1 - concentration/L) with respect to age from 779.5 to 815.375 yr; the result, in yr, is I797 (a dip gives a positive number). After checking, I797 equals 9.2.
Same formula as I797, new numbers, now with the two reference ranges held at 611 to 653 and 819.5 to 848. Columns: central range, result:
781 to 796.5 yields 5.7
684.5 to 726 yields -1.2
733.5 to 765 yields -0.1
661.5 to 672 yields -0.2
